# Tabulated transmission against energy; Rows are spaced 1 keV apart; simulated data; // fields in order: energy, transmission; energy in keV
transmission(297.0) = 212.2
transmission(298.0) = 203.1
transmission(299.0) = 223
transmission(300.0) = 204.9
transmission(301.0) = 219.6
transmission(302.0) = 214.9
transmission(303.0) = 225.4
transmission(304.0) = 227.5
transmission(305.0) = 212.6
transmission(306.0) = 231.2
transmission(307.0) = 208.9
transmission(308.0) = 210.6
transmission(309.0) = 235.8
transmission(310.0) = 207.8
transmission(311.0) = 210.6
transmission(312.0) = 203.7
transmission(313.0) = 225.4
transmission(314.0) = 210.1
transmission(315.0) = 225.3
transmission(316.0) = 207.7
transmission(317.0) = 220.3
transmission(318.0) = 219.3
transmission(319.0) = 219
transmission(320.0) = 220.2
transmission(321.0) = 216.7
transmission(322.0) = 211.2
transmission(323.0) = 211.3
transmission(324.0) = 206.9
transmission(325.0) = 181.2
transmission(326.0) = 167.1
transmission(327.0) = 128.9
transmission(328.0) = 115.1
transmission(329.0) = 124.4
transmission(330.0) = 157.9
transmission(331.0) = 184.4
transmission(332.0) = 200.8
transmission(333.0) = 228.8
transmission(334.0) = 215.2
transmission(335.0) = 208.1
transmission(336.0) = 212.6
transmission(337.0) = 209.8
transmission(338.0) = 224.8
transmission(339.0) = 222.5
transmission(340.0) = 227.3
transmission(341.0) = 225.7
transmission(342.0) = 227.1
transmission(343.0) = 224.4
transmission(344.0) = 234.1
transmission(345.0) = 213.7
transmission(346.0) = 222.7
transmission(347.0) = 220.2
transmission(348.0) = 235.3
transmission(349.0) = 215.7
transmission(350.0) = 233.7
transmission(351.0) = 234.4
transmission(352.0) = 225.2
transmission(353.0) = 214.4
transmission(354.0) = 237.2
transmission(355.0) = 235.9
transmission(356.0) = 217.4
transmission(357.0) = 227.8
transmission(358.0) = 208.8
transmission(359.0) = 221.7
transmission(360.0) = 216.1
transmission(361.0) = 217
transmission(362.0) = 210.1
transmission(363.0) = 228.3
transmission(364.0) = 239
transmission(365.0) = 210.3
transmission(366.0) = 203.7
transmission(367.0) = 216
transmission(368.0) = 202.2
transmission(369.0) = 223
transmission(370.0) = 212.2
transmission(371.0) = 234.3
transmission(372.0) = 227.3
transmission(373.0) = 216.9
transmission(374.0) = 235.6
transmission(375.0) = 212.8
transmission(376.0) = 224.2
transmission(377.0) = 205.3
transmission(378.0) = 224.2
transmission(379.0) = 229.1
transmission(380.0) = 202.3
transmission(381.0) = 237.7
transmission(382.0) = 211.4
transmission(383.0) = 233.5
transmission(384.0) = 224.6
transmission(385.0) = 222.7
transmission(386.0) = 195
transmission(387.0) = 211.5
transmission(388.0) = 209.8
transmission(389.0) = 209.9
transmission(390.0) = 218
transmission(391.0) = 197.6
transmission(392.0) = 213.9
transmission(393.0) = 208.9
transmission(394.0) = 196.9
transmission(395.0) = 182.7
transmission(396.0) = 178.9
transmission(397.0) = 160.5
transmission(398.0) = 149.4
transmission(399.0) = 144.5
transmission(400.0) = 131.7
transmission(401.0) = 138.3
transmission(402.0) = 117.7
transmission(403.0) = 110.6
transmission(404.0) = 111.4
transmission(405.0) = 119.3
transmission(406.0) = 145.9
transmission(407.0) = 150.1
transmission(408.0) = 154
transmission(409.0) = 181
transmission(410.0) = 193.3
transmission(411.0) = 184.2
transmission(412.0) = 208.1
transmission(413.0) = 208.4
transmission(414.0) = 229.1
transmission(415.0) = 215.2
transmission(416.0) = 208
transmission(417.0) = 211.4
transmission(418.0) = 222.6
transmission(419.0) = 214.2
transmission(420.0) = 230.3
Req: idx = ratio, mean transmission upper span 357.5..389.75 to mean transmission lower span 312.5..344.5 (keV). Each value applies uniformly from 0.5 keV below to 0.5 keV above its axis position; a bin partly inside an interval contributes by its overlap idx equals 1.07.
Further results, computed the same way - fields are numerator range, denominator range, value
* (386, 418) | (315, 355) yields 0.86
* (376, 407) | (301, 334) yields 0.91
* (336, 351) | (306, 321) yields 1.03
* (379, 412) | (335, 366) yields 0.81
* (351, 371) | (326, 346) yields 1.11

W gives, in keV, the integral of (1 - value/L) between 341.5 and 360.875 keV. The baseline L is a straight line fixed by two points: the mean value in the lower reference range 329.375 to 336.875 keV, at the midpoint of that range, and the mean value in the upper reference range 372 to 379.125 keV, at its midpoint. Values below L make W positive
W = -1.41 keV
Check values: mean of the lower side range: 200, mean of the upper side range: 221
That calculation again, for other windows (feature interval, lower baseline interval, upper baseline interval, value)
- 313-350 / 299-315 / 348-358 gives 2.7 keV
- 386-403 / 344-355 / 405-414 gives 1.1 keV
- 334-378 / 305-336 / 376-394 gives -2.7 keV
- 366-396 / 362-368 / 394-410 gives -4.5 keV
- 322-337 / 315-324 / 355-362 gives 2.3 keV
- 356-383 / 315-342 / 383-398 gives -2.5 keV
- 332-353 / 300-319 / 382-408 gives -2.2 keV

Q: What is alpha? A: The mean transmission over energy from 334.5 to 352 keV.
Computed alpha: 223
